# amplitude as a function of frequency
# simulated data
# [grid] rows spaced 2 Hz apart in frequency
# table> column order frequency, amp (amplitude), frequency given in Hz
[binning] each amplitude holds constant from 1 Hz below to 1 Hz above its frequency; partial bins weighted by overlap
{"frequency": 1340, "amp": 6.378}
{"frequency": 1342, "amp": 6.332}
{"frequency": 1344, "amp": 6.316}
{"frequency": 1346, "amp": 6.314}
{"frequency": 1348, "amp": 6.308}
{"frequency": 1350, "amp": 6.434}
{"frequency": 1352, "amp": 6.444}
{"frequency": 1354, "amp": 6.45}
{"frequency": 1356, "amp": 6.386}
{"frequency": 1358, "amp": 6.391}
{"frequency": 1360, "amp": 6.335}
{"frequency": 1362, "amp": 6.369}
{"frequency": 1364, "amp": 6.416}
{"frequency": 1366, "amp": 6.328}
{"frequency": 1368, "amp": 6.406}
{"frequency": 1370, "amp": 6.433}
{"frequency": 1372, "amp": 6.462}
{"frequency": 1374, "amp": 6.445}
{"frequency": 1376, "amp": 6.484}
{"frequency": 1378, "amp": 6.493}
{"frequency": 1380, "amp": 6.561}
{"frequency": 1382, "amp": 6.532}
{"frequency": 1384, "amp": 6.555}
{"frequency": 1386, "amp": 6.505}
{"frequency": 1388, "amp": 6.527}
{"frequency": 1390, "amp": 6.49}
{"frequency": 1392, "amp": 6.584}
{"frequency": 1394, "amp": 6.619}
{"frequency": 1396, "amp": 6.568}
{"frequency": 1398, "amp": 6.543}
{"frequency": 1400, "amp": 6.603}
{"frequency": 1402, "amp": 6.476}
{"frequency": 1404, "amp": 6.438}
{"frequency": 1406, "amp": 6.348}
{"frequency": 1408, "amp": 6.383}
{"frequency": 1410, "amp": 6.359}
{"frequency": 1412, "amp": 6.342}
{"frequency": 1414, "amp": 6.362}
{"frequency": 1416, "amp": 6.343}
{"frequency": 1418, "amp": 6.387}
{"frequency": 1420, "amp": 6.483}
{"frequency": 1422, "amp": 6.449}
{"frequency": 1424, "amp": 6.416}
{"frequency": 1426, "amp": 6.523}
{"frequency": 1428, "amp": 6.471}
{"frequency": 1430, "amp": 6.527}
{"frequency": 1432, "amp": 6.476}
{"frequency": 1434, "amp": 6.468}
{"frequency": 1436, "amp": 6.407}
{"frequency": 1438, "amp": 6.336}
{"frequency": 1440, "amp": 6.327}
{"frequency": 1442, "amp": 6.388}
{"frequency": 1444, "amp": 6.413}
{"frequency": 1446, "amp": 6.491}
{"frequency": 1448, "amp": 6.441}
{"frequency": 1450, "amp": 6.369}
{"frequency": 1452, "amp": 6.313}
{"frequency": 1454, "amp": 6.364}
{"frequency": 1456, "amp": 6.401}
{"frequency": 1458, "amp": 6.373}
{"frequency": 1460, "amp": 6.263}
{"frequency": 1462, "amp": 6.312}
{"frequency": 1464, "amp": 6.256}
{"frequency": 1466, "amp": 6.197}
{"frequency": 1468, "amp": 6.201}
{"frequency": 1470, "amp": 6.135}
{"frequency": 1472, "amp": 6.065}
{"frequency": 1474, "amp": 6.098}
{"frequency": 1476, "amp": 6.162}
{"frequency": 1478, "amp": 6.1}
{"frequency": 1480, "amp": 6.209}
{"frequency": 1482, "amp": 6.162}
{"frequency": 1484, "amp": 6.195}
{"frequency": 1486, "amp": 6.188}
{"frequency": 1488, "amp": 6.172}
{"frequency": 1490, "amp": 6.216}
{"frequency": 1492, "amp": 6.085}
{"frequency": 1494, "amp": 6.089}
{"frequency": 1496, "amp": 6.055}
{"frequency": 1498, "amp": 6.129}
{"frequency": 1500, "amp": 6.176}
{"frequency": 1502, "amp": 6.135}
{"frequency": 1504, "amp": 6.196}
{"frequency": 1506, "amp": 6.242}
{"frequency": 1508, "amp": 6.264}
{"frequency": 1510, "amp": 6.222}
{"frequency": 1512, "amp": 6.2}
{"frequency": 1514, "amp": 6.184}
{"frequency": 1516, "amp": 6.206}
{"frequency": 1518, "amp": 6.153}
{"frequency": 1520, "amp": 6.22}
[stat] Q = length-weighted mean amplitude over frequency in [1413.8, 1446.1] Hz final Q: 6.43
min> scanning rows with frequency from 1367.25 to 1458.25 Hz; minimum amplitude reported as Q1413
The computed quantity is 6.313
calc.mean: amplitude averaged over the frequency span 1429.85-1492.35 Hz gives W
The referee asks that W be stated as 6.28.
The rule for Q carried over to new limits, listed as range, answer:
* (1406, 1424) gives 6.39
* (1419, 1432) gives 6.48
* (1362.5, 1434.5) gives 6.47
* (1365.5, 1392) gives 6.49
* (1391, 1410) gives 6.5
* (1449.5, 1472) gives 6.28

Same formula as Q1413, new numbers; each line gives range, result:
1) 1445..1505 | 6.055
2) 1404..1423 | 6.342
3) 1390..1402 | 6.476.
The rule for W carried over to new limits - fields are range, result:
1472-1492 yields 6.16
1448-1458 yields 6.37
